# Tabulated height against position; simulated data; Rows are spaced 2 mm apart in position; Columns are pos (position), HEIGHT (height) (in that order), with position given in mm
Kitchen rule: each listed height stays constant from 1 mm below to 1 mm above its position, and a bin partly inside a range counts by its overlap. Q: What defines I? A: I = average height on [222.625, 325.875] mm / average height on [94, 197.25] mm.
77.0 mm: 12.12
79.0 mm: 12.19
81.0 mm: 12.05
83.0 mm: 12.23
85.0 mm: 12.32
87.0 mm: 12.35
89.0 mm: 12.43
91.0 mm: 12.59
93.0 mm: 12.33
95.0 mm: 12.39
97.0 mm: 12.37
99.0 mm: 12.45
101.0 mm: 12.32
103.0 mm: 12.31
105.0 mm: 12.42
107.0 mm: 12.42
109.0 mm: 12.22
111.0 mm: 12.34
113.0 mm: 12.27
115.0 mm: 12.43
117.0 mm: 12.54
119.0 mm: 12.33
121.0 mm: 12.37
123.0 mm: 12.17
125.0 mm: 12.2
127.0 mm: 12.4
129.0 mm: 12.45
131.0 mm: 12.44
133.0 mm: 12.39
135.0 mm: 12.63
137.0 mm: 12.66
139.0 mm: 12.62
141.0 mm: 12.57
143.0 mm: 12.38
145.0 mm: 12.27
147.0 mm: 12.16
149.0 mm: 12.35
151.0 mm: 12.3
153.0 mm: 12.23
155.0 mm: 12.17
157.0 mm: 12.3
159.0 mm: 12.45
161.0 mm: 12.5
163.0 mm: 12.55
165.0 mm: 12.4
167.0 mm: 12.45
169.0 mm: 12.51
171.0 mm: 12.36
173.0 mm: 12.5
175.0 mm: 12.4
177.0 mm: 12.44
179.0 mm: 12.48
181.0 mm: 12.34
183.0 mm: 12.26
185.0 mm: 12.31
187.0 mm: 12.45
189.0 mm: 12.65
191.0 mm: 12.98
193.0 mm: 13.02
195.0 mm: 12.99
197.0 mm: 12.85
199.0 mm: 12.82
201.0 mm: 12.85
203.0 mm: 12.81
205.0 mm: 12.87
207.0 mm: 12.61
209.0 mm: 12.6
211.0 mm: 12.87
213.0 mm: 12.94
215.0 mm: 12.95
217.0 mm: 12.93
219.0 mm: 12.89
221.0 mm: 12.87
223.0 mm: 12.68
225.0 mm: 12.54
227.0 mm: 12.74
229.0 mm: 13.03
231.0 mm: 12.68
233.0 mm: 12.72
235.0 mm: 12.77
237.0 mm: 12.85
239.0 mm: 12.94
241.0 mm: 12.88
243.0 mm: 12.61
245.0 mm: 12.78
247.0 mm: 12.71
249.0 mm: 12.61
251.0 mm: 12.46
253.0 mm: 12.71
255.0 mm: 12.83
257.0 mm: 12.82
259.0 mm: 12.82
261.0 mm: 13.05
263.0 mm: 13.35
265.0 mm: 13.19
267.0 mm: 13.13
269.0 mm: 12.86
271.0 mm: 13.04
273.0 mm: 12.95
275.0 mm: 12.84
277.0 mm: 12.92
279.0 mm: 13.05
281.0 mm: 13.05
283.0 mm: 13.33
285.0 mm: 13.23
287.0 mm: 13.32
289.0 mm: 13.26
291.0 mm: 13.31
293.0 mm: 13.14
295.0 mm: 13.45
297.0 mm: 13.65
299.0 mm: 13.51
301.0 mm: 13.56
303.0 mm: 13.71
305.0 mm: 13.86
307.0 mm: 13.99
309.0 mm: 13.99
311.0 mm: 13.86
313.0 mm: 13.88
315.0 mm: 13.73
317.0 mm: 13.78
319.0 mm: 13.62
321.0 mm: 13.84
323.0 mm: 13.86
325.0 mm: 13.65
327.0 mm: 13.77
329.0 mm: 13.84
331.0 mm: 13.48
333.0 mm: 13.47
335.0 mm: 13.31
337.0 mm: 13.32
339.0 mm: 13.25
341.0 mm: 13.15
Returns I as 1.1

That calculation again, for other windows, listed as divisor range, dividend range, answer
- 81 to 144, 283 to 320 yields 1.10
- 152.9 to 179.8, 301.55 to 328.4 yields 1.11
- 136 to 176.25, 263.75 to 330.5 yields 1.08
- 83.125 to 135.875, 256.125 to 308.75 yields 1.07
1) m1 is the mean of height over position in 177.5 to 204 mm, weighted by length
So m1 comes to 12.7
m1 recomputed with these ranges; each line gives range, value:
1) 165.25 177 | 12.4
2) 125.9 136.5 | 12.5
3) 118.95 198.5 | 12.5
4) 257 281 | 13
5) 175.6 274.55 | 12.8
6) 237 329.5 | 13.3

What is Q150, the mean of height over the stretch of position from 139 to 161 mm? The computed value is 12.3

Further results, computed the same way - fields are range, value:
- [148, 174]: 12.4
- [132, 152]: 12.4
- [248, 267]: 12.9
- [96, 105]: 12.4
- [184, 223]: 12.8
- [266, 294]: 13.1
